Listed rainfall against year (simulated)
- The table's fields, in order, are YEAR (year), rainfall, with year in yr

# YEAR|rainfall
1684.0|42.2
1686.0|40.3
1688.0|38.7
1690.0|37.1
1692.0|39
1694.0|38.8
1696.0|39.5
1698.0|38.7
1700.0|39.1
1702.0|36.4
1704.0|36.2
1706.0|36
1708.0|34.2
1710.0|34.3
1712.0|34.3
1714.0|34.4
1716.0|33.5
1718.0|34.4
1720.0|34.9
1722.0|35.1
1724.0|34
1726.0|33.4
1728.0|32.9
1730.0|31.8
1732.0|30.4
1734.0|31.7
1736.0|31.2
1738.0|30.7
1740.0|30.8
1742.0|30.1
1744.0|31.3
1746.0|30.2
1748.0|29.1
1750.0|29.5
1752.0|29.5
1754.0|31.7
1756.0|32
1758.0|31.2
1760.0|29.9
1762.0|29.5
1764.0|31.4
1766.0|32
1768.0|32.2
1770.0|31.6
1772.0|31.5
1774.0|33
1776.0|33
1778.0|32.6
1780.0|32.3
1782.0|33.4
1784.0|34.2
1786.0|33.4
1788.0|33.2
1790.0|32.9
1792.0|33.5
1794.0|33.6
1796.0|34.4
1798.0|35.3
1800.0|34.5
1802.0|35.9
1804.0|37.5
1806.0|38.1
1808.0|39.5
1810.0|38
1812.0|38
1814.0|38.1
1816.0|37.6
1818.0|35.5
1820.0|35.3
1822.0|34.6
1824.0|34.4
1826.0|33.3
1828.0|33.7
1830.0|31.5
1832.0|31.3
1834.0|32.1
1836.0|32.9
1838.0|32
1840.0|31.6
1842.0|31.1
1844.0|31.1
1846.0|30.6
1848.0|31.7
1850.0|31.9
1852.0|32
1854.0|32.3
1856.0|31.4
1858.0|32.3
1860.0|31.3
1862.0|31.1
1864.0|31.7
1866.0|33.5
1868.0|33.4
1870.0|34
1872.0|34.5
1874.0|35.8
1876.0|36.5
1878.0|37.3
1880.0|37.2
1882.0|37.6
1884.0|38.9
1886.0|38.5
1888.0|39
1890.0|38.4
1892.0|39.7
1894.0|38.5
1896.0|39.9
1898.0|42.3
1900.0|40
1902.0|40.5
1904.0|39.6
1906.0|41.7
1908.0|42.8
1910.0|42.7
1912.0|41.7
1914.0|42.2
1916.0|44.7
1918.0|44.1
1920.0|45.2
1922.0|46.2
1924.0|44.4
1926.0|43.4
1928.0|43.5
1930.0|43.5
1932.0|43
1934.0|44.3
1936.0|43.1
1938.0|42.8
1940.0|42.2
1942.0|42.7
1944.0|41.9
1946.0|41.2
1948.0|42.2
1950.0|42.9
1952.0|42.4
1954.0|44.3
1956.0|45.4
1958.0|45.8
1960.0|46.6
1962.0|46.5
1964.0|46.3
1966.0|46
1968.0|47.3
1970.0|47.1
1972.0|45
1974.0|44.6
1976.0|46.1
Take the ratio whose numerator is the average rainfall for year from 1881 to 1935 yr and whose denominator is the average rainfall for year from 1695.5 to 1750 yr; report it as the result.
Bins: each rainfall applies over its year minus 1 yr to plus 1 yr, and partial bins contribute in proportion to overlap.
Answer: 1.24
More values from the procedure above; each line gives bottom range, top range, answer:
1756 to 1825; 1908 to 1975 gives 1.29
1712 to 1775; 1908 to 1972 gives 1.38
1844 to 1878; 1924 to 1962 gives 1.33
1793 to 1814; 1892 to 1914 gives 1.12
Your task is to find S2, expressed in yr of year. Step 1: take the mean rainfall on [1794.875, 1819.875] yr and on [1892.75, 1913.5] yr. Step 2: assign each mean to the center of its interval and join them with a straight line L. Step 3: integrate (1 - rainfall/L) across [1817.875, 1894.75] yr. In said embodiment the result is 9.67 yr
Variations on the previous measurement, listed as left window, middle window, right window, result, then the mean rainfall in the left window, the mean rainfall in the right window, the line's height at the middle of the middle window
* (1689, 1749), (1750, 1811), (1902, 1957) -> 5.8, 34.1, 43.1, 36.7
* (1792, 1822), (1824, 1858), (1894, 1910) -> 5.4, 36.4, 40.9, 38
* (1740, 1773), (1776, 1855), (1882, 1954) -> 1.8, 30.8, 42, 34.9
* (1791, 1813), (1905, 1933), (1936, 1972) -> -0.7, 36.2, 44.3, 42.4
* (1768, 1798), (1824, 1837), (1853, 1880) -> 0.3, 33.1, 33.6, 33.4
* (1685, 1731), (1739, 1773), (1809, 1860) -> 4.0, 36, 33.3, 35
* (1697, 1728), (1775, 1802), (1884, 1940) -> 3.0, 35.2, 42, 37.8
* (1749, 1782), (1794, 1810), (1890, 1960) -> -1.1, 31.5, 42.7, 34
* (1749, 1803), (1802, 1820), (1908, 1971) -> -1.3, 32.5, 44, 35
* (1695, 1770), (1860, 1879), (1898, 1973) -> 2.9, 32.9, 43.6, 40.1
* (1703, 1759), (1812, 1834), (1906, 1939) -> 1.9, 32.5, 43.5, 37.8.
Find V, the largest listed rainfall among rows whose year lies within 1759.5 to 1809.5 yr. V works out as 39.5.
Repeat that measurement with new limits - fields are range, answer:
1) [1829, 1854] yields 32.9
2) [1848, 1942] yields 46.2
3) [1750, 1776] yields 33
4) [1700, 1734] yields 39.1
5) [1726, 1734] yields 33.4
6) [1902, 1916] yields 44.7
